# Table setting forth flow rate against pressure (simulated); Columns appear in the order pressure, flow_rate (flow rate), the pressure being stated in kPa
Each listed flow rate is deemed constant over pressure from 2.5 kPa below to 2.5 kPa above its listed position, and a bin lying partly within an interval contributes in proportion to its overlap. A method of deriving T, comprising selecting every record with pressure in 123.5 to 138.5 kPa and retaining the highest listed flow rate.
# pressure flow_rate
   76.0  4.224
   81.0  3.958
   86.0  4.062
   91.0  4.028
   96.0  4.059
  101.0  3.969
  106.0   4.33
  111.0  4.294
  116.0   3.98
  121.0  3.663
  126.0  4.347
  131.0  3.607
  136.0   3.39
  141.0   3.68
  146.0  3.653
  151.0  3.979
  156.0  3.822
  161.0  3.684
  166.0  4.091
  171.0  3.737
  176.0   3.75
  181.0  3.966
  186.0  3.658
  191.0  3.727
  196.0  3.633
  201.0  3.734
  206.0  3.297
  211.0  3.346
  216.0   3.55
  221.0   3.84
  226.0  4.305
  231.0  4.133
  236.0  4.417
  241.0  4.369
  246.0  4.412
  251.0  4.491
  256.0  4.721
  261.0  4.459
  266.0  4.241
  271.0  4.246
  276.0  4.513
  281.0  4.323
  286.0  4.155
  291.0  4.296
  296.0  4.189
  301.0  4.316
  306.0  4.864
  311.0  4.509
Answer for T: 4.347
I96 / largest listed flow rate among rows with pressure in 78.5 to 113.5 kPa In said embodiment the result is 4.33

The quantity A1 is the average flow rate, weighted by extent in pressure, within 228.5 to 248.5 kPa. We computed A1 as 4.33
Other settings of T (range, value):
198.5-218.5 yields 3.734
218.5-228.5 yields 4.305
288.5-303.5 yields 4.316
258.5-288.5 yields 4.513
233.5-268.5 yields 4.721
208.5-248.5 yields 4.417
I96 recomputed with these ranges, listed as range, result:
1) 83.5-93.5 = 4.062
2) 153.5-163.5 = 3.822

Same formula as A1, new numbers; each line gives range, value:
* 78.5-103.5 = 4.02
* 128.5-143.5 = 3.56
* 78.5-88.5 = 4.01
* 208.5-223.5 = 3.58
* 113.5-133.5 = 3.9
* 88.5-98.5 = 4.04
